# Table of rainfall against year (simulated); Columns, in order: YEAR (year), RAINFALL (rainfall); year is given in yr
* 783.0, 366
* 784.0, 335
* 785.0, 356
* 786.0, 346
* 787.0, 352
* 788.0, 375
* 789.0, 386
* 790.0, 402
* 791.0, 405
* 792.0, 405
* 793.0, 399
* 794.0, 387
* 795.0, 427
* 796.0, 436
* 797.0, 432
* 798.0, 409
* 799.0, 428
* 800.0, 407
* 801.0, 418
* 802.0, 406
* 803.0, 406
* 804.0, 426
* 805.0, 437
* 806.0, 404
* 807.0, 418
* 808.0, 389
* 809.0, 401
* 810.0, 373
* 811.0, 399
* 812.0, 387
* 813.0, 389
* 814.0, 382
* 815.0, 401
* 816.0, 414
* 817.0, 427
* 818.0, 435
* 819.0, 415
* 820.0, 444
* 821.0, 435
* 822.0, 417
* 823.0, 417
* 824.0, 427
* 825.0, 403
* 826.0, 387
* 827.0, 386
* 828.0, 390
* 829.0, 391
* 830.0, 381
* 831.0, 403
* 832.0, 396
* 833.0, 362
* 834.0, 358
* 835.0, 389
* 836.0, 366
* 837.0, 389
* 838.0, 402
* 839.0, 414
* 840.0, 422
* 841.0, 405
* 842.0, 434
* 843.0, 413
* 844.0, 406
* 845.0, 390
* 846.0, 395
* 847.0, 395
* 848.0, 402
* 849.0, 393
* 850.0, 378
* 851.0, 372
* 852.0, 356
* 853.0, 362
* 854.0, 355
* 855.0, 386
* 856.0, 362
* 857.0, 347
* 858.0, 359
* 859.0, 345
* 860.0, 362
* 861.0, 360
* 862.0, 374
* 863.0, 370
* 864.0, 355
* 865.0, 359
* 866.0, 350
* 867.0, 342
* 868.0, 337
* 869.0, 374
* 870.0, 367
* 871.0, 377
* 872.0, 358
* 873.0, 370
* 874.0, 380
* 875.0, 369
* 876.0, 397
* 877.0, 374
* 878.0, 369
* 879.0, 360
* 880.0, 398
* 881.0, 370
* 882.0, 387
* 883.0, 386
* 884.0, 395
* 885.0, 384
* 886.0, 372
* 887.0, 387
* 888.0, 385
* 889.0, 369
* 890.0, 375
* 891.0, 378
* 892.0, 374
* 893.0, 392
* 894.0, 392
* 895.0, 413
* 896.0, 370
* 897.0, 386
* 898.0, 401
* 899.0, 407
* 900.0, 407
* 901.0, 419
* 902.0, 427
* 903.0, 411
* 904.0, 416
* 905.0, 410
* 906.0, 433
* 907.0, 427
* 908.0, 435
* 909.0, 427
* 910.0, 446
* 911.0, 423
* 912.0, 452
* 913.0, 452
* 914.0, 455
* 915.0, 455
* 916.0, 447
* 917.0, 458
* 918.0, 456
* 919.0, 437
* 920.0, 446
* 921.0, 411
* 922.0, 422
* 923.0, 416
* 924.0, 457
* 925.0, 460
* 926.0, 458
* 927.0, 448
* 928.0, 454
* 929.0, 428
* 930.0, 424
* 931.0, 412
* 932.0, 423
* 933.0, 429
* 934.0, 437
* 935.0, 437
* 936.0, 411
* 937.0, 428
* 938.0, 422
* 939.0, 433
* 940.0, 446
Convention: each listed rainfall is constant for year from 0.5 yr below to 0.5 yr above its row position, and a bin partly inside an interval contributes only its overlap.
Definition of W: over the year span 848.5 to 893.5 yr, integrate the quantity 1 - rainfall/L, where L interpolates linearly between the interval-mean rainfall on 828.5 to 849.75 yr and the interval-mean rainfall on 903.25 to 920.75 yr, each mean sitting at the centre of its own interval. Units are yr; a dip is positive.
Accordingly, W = 4.8 yr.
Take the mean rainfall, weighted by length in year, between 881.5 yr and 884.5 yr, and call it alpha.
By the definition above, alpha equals 389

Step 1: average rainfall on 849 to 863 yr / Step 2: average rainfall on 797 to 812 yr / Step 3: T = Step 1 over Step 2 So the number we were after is 0.9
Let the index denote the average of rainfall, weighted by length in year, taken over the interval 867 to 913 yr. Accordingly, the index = 393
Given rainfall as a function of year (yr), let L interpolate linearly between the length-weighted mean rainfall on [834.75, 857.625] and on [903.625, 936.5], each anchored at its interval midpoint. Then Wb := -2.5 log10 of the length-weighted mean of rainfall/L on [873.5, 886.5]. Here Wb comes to 0.08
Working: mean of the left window 388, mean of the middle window 380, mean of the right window 437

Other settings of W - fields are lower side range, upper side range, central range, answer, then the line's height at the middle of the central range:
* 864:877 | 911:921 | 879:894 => 0.5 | 394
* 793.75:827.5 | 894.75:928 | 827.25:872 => 4.3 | 419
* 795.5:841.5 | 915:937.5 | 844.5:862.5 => 1.9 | 415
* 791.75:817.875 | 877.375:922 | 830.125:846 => 0.5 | 409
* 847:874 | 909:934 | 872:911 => 0.9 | 403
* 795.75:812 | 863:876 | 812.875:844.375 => -0.8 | 393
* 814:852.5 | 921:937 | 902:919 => -0.4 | 427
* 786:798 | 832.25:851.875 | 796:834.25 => -0.9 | 396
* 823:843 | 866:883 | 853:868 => 0.8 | 379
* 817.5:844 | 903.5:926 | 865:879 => 1.8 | 421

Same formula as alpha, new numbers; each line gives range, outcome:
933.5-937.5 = 428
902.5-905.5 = 412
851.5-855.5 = 365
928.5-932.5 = 422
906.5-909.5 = 430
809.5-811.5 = 386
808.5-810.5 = 387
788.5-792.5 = 400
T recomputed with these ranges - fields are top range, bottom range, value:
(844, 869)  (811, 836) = 0.92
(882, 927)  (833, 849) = 1.05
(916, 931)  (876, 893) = 1.16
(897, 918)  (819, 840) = 1.08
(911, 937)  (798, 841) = 1.09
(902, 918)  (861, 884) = 1.18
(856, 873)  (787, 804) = 0.88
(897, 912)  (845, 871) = 1.15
